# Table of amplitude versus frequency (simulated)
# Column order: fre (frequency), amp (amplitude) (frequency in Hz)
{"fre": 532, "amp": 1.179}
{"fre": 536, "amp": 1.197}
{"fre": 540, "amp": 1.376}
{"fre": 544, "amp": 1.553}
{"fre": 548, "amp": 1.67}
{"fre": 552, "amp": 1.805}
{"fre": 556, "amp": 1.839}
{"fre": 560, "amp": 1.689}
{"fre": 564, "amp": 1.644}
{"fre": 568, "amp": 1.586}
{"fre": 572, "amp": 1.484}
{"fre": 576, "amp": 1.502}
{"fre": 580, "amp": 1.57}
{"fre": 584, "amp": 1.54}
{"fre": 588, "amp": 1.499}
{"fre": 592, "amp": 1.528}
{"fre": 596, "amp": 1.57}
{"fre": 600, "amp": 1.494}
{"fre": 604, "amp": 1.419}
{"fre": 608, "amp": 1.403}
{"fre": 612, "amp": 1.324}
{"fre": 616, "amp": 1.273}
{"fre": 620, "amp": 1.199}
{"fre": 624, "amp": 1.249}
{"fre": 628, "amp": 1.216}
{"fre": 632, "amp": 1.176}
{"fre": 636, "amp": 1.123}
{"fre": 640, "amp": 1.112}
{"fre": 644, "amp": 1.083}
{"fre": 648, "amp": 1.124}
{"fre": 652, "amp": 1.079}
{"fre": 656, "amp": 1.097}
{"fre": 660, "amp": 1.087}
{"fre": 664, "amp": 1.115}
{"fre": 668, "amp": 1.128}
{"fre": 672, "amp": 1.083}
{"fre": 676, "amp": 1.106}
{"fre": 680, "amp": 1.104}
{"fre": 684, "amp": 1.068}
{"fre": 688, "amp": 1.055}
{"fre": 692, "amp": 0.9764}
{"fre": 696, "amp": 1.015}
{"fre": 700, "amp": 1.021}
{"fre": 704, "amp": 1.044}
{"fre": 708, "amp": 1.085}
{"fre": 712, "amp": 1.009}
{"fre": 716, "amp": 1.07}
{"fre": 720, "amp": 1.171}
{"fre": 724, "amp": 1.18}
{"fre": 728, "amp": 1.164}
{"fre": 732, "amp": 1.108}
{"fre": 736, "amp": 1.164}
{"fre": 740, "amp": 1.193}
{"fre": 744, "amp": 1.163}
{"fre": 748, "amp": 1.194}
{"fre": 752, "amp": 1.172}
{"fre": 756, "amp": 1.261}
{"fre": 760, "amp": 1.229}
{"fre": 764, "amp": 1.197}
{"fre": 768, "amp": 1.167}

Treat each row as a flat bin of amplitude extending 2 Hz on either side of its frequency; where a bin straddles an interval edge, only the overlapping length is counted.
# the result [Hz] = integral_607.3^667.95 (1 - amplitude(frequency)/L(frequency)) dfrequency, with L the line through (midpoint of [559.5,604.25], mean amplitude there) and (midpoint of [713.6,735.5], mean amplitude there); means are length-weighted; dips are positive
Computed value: 9.4 Hz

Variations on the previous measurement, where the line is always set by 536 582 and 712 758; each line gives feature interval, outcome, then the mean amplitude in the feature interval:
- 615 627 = 1.7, 1.24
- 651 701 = 8.9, 1.07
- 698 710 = 1.8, 1.05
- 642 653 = 2.2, 1.1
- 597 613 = 0.6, 1.43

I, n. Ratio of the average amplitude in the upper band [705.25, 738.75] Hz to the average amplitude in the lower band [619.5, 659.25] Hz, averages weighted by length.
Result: 1.0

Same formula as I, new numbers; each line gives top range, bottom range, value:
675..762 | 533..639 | 0.77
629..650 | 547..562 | 0.64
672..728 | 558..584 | 0.68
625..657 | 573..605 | 0.75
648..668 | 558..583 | 0.70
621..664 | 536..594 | 0.72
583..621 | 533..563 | 0.90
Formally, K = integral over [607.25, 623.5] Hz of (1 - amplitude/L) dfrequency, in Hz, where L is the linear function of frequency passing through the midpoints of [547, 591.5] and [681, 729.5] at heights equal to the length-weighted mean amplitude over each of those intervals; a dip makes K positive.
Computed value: 1.6 Hz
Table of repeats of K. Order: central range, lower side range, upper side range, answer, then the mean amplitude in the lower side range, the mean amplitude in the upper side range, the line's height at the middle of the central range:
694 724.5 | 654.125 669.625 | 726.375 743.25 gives 1.9 Hz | 1.11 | 1.16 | 1.14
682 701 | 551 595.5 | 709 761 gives 3.7 Hz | 1.6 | 1.16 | 1.28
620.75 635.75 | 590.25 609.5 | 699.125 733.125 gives 2.0 Hz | 1.48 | 1.1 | 1.39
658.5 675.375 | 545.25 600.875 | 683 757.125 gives 2.4 Hz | 1.6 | 1.11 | 1.29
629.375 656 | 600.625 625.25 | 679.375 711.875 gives 2.3 Hz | 1.32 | 1.04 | 1.22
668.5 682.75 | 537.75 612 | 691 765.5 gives 2.0 Hz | 1.56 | 1.13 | 1.28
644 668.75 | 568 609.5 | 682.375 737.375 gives 3.2 Hz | 1.51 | 1.08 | 1.27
